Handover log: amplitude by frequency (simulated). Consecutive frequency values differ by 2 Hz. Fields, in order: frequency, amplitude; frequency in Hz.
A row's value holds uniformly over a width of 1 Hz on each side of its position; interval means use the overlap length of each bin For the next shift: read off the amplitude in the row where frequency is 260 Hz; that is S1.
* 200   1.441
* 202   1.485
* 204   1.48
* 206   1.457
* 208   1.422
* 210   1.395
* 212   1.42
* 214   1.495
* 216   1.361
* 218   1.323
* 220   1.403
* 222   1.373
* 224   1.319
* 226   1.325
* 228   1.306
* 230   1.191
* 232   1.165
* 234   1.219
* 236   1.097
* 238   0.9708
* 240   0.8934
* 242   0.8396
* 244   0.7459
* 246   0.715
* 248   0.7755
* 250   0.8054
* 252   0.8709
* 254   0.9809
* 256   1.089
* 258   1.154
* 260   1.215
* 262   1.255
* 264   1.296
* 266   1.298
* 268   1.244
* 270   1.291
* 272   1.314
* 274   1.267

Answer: 1.215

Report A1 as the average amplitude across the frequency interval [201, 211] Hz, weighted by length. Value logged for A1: 1.45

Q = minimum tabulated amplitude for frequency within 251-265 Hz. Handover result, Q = 0.8709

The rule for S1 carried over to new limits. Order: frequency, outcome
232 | 1.165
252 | 0.8709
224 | 1.319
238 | 0.9708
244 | 0.7459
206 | 1.457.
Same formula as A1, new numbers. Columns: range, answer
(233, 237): 1.16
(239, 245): 0.826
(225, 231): 1.27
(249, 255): 0.886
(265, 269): 1.27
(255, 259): 1.12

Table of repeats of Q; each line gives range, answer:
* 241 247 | 0.715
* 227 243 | 0.8396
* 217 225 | 1.319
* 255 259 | 1.089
